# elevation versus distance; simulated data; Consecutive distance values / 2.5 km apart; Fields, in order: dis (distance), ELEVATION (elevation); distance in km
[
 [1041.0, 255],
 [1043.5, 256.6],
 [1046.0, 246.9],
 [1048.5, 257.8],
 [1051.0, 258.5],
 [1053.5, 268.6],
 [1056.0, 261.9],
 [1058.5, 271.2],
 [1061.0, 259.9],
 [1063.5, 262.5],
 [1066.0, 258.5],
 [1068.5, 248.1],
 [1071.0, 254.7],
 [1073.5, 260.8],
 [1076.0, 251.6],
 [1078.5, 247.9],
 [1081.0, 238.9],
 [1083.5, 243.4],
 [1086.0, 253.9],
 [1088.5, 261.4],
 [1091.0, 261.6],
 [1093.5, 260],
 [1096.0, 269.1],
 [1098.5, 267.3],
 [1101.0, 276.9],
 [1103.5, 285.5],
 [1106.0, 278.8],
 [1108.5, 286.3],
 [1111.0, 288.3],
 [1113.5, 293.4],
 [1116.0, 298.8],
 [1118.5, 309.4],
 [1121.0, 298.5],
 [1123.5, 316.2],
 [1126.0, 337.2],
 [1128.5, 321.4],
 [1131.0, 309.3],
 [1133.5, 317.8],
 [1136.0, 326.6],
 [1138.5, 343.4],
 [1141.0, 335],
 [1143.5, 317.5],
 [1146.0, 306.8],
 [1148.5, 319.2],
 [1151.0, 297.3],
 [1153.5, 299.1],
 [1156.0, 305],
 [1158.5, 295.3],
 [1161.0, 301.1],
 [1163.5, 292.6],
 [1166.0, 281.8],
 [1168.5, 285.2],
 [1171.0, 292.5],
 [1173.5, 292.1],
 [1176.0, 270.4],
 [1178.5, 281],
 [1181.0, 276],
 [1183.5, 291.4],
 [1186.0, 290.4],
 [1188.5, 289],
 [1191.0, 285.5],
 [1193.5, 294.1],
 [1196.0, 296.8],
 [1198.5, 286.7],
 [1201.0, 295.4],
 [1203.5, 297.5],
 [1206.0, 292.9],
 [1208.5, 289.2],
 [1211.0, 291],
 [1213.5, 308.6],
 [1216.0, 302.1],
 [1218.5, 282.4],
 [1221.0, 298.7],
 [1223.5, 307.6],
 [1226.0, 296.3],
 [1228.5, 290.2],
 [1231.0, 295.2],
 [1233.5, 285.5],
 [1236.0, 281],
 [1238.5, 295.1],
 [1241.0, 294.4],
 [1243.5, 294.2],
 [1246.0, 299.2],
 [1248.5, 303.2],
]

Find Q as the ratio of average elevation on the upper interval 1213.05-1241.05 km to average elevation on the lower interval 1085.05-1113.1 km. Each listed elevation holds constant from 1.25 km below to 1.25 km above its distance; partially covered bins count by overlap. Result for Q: 1.08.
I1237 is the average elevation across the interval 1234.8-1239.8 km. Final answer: 288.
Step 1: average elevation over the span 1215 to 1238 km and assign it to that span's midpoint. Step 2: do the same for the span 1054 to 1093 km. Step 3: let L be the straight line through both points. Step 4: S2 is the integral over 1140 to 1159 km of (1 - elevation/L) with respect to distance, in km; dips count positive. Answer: -2.4 km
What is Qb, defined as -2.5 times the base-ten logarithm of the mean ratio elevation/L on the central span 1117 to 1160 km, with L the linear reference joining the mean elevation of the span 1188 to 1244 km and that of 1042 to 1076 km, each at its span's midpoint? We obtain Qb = -0.14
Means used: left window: 259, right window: 294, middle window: 315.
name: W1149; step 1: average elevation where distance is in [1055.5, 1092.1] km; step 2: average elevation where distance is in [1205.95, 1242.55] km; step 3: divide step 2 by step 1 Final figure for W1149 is 1.15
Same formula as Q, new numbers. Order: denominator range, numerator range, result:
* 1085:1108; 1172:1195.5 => 1.06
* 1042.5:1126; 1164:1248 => 1.08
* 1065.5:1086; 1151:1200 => 1.16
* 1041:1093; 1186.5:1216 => 1.15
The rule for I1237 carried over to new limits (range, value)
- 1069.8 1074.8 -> 258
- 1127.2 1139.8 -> 324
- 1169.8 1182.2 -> 282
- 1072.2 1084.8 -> 249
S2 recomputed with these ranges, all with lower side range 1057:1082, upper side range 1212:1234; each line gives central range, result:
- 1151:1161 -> -0.8 km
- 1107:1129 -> -2.9 km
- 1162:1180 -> -0.2 km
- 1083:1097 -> 0.1 km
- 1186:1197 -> -0.1 km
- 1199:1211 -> -0.1 km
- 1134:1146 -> -2.3 km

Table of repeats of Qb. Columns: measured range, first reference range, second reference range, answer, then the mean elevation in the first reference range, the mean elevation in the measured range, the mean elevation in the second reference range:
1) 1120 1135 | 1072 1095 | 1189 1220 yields -0.18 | 253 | 317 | 293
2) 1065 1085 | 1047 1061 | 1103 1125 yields 0.10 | 263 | 250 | 296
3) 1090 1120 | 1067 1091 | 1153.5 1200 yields -0.08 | 252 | 282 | 290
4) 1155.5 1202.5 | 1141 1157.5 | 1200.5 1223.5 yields 0.05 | 309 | 289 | 296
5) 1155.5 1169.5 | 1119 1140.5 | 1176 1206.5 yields 0.04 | 321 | 293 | 289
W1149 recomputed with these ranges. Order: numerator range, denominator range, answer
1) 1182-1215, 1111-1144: 0.93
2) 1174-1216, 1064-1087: 1.16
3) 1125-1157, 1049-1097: 1.24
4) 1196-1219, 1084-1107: 1.10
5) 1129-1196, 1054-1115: 1.13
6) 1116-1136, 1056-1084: 1.24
